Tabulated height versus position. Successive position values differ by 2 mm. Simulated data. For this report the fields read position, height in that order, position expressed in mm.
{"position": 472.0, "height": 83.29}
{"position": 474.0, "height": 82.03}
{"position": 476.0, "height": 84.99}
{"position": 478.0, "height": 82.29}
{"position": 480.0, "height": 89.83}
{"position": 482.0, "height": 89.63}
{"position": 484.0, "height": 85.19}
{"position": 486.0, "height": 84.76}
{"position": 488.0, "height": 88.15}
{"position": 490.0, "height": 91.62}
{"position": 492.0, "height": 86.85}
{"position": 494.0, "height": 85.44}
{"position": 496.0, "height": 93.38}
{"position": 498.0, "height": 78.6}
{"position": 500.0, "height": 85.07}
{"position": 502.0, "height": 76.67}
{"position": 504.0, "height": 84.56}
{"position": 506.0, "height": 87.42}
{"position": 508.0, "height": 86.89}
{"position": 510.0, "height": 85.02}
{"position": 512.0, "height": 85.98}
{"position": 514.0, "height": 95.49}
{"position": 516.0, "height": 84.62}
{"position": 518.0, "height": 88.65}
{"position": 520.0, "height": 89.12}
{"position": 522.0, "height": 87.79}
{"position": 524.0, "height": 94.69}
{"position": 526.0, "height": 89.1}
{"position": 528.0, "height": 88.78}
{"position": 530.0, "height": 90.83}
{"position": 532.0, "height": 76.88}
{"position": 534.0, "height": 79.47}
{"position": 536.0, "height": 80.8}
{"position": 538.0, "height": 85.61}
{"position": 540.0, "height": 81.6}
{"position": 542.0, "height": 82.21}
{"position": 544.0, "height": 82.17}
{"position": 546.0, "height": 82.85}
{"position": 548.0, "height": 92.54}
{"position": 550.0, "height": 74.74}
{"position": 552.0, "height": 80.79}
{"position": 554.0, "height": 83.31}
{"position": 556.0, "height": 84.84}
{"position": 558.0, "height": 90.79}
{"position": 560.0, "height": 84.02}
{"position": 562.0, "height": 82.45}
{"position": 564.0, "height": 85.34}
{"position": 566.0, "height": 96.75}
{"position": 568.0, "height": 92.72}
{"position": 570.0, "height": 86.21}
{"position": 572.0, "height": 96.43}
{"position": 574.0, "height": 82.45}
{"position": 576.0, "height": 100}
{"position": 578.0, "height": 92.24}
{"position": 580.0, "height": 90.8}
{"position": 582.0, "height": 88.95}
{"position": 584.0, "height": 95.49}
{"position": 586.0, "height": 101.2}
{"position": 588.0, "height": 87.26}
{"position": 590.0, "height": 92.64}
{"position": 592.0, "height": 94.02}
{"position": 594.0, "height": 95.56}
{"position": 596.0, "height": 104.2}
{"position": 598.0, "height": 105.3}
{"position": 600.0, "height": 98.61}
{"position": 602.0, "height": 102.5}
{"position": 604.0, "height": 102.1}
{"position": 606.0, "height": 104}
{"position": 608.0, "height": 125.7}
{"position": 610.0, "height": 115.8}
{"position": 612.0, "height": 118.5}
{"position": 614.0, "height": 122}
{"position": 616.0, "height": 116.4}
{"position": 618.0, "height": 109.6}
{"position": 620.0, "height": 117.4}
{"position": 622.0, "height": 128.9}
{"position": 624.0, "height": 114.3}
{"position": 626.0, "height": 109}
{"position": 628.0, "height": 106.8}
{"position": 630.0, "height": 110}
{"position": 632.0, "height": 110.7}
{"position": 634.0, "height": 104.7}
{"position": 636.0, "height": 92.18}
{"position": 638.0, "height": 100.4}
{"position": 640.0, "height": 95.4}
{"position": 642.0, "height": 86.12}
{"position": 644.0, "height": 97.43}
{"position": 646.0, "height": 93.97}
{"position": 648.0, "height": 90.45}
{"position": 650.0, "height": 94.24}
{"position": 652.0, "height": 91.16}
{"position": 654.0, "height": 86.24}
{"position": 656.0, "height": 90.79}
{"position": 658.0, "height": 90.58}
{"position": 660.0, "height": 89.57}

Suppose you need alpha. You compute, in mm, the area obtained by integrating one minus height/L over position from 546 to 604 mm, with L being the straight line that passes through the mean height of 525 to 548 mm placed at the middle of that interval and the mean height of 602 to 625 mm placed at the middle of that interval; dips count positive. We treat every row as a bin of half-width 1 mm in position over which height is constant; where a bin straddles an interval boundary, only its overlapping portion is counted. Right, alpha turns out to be 4.7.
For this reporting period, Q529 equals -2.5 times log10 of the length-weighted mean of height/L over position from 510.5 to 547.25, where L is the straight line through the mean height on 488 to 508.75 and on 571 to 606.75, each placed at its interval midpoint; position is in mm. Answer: 0.041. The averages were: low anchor 85.8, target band 86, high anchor 96.3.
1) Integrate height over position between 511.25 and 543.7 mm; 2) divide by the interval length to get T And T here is 86.3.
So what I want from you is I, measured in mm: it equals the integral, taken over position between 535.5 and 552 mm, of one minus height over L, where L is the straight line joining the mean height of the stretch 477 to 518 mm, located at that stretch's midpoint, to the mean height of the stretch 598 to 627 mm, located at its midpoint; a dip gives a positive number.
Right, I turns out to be 2.4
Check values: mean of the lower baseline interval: 86.4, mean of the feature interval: 82.8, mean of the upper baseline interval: 113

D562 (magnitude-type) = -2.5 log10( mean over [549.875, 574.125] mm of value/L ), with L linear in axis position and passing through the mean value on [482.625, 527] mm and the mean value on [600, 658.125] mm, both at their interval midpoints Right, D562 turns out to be 0.10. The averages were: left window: 87.1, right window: 105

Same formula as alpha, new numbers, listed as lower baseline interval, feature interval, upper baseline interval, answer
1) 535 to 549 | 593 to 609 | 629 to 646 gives -1.9 mm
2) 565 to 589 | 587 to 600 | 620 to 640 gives 0.1 mm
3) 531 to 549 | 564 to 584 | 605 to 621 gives 1.3 mm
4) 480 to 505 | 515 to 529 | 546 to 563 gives -0.6 mm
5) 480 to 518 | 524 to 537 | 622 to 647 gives 0.7 mm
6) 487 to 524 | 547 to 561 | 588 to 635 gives 1.8 mm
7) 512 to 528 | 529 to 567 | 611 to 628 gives 5.1 mm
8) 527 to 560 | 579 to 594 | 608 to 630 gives 1.3 mm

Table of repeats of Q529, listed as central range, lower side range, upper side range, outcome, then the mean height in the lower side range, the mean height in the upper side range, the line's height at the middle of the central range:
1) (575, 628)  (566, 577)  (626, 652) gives -0.11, 92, 98.7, 95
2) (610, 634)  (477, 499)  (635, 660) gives -0.24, 86.9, 92.3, 91.4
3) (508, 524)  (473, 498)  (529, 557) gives -0.05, 86.7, 82.8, 84.6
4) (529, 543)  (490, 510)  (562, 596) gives 0.08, 85.3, 92.4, 88.6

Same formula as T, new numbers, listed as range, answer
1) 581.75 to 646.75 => 105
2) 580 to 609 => 99.5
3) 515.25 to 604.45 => 89.5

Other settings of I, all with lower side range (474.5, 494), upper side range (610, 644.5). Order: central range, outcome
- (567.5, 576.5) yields 0.8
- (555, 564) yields 1.2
